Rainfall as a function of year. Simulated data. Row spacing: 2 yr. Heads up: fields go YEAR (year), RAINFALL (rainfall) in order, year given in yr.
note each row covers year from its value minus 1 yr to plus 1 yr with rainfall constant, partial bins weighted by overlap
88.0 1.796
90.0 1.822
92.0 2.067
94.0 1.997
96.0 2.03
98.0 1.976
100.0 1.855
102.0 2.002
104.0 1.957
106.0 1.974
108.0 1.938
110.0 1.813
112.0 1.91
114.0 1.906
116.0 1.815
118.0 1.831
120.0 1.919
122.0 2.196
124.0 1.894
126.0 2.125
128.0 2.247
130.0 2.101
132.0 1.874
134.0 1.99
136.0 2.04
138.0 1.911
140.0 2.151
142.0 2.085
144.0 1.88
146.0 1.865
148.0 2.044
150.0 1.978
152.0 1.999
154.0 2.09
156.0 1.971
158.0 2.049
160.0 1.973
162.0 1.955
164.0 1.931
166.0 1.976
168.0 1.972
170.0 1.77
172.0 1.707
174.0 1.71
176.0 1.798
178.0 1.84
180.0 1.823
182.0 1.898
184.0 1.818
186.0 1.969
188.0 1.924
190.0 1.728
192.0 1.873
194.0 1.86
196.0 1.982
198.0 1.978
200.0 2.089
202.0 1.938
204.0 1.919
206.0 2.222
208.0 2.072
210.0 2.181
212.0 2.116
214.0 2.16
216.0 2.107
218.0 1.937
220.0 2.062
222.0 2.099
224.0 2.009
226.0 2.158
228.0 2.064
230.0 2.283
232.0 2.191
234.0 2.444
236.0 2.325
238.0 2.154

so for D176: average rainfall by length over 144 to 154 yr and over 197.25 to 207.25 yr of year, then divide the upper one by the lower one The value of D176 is 1.03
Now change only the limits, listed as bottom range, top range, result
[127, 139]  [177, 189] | 0.93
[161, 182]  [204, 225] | 1.13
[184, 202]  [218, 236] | 1.12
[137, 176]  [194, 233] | 1.07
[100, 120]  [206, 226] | 1.10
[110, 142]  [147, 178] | 0.97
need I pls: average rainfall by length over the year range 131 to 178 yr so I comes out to 1.94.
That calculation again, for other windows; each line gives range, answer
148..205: 1.91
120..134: 2.06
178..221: 1.98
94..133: 1.97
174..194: 1.85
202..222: 2.08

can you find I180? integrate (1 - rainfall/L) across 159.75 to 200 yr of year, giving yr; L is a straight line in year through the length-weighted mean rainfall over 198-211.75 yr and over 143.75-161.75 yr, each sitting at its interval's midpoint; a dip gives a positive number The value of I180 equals 3.0 yr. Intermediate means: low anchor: 1.99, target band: 1.88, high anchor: 2.07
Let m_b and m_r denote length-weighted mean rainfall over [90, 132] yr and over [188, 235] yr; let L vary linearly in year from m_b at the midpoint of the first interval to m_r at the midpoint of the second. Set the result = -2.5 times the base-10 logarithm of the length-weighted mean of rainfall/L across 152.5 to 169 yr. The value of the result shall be 0.01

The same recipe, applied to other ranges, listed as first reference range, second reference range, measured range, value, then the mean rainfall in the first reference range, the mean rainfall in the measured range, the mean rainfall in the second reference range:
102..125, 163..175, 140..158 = -0.07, 1.93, 2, 1.84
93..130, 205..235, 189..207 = 0.08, 1.97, 1.95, 2.14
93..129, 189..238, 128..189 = 0.04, 1.97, 1.94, 2.08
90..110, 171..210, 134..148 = -0.03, 1.96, 1.99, 1.91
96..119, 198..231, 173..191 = 0.11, 1.91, 1.83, 2.09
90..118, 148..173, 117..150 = -0.04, 1.93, 2.01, 1.95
